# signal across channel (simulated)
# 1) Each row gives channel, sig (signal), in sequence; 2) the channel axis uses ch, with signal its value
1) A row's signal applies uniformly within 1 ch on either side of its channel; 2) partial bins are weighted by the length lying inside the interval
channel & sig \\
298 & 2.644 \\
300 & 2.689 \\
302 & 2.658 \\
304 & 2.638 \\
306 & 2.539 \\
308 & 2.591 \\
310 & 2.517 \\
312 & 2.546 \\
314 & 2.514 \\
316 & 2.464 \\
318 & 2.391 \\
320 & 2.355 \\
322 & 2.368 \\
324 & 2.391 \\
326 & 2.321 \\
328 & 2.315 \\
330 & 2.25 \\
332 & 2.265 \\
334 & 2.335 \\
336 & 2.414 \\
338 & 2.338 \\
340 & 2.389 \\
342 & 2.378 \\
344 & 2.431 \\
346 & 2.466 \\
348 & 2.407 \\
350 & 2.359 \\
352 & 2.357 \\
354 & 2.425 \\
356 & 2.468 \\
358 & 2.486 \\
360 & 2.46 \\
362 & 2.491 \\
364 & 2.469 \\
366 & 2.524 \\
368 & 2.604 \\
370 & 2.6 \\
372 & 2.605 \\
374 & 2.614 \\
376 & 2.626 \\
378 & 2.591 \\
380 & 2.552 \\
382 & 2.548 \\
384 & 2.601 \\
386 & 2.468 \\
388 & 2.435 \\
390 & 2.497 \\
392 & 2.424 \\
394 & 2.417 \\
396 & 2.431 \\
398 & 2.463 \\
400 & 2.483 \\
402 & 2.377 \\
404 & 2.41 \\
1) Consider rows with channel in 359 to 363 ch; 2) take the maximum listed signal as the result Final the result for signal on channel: 2.491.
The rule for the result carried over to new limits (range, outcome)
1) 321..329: 2.391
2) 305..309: 2.591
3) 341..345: 2.431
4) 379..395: 2.601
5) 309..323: 2.546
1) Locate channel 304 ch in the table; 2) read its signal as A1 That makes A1 2.638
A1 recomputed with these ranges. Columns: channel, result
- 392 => 2.424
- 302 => 2.658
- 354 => 2.425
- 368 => 2.604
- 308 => 2.591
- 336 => 2.414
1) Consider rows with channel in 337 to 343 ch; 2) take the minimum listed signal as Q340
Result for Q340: 2.338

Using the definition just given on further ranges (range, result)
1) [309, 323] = 2.355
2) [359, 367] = 2.46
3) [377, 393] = 2.424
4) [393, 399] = 2.417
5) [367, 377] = 2.6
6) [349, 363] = 2.357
